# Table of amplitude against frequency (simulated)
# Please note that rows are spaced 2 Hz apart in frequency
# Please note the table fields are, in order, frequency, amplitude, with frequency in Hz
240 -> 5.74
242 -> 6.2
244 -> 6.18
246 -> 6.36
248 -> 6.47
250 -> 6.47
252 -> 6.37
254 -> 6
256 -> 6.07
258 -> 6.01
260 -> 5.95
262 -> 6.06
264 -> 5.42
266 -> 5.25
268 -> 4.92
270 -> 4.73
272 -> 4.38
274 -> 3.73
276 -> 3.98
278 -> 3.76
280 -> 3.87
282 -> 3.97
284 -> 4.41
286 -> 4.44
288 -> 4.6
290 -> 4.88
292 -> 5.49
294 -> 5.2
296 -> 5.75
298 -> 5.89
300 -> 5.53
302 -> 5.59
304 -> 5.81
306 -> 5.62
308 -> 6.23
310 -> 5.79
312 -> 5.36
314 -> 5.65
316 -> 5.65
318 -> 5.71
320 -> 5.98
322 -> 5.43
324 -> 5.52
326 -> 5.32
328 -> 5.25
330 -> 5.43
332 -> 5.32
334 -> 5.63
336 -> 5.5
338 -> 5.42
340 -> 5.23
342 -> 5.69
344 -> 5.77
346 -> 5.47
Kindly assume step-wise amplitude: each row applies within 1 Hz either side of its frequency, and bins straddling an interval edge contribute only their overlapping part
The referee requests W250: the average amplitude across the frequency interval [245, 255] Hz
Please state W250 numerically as 6.33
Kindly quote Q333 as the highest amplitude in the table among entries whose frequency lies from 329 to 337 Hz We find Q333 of 5.63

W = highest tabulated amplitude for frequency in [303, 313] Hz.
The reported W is 6.23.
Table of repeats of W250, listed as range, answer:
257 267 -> 5.74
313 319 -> 5.67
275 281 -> 3.87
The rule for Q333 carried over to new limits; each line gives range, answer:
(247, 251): 6.47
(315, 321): 5.98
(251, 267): 6.37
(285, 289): 4.6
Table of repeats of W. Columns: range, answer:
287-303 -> 5.89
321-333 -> 5.52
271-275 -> 4.38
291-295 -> 5.49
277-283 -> 3.97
